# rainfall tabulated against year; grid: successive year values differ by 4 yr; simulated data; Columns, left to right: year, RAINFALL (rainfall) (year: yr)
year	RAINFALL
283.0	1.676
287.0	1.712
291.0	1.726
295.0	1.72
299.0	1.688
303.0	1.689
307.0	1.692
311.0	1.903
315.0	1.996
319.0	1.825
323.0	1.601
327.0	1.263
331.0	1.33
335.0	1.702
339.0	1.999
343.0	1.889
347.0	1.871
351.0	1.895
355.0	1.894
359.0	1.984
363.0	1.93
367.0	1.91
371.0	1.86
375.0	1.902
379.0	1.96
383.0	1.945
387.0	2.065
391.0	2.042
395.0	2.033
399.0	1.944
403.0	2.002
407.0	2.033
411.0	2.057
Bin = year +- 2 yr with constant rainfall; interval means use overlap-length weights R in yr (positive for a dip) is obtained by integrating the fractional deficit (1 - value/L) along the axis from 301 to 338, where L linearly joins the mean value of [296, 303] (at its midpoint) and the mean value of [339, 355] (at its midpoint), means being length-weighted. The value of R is 2.1 yr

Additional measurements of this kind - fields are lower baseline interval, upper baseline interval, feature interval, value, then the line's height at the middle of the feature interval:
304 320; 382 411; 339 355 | 0.1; 1.92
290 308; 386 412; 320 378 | 2.3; 1.86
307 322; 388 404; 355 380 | 0.5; 1.96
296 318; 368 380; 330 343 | 0.7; 1.84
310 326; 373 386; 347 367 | -0.3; 1.89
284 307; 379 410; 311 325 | -0.4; 1.77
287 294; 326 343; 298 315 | -0.9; 1.69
